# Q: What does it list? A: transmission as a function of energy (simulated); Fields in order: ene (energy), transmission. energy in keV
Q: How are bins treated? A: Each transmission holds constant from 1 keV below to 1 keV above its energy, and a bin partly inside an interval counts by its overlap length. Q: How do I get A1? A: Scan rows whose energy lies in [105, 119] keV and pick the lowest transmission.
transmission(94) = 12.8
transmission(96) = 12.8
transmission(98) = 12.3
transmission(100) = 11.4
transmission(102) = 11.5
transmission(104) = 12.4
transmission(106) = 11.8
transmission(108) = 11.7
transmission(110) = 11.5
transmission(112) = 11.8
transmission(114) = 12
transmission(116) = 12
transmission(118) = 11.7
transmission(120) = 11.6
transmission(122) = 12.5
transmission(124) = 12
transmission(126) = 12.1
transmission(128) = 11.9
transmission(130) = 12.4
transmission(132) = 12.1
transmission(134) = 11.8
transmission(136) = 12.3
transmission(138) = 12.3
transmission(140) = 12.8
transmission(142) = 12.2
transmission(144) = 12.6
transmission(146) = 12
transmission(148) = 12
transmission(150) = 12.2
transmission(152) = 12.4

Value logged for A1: 11.5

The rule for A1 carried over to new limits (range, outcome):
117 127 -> 11.6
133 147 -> 11.8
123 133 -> 11.9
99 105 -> 11.4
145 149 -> 12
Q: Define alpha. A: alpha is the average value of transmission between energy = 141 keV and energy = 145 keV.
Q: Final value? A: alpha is 12.4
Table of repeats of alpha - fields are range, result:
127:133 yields 12.1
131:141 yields 12.3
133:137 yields 12.1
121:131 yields 12.2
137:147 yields 12.4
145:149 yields 12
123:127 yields 12.1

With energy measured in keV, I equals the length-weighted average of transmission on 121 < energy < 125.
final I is 12.2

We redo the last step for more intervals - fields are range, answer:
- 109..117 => 11.8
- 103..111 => 11.8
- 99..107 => 11.8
